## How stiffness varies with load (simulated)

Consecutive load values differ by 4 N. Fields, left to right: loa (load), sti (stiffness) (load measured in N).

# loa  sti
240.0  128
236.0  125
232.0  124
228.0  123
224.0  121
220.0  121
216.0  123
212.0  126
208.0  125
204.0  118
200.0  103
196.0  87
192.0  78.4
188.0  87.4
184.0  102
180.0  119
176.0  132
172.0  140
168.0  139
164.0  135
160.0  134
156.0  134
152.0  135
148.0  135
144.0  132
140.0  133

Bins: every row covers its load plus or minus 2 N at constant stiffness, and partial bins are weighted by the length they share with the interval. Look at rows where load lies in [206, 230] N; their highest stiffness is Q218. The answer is 126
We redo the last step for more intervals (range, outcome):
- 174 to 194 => 132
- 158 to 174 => 140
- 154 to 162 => 134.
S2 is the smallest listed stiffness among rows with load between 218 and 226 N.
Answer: 121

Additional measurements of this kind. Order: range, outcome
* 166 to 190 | 87.4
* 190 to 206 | 78.4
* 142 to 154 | 132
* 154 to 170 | 134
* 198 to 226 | 103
